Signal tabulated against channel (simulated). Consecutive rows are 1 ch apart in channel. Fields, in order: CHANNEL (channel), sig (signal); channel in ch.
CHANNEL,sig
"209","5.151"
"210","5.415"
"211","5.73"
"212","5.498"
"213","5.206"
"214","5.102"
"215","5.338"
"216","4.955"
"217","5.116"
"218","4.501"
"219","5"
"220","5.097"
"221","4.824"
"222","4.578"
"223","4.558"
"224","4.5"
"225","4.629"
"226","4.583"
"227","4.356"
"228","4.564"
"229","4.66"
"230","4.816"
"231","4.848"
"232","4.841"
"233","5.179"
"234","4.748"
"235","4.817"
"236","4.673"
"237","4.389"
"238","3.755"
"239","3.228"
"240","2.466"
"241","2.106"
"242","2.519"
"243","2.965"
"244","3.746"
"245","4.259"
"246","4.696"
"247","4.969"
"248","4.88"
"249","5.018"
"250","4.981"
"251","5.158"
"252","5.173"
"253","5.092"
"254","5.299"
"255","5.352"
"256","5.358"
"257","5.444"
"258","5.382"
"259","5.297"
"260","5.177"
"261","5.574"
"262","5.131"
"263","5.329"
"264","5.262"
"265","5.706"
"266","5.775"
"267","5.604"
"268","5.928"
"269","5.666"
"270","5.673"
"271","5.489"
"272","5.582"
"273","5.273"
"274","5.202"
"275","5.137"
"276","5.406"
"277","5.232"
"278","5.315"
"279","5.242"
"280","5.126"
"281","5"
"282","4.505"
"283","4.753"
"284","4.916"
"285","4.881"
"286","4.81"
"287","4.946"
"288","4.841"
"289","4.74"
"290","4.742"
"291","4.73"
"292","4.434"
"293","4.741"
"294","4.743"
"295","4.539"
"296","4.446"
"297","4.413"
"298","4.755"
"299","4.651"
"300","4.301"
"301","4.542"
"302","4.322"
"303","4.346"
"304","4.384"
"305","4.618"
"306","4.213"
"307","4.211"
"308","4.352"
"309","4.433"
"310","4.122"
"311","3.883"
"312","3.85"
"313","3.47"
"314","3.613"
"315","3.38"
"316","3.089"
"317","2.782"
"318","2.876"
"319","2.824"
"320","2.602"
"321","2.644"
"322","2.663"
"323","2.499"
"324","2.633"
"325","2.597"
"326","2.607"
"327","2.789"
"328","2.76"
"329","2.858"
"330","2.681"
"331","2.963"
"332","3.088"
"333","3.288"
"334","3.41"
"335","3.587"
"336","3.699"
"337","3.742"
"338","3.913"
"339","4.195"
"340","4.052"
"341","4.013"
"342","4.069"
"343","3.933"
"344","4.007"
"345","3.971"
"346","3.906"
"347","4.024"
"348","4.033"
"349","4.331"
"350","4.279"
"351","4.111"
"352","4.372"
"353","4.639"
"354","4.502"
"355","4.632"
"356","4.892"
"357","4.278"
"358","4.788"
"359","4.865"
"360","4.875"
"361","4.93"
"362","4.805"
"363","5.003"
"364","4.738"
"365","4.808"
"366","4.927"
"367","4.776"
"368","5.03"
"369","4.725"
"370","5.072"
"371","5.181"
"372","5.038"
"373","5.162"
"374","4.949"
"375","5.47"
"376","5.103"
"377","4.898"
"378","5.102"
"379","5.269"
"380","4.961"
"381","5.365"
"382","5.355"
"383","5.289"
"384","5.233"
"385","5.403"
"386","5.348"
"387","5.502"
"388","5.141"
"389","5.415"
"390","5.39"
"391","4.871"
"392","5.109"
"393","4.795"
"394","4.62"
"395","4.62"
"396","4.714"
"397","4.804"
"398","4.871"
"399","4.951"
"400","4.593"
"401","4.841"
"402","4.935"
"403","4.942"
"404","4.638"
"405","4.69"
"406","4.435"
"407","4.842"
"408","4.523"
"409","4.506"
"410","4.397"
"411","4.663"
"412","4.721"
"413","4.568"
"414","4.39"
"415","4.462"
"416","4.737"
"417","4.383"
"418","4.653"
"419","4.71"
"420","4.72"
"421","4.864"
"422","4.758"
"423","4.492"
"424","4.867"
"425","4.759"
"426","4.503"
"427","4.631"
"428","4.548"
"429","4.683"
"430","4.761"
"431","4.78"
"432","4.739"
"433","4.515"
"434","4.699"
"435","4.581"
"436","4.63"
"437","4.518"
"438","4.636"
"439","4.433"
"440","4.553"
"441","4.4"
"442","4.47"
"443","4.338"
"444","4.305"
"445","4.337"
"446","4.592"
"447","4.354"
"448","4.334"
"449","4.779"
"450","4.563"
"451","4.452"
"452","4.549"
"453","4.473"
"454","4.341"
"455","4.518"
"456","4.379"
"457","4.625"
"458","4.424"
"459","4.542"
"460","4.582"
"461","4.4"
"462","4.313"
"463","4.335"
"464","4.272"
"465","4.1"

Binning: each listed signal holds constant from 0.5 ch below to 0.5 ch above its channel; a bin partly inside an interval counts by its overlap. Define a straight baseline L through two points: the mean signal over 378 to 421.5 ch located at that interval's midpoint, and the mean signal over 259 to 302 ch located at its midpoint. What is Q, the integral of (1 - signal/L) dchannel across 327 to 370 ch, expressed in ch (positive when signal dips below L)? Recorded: 6.9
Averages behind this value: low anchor 5.05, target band 4.15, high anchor 4.87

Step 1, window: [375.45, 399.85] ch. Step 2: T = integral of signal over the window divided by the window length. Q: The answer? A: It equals 5.08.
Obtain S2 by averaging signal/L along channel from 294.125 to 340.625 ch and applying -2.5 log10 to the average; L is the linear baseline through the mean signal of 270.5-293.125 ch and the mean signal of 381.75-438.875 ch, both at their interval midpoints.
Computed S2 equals 0.34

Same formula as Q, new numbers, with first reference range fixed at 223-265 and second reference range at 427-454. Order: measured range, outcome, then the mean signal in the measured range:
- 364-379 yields -1.5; 5.02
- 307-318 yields 2.2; 3.68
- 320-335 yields 5.7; 2.84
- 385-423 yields -2.0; 4.79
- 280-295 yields -0.5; 4.77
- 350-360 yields 0.0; 4.57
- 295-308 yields 0.5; 4.43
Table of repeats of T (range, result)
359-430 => 4.87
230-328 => 4.45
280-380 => 4.19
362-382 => 5.03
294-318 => 4.11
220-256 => 4.46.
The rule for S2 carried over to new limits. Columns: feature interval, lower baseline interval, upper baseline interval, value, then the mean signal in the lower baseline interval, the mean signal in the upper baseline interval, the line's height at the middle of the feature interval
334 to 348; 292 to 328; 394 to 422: 0.03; 3.74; 4.67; 4.03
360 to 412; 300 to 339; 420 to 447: -0.20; 3.45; 4.59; 4.12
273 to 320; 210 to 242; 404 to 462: 0.04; 4.58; 4.56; 4.58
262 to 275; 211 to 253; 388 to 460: -0.21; 4.54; 4.64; 4.56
